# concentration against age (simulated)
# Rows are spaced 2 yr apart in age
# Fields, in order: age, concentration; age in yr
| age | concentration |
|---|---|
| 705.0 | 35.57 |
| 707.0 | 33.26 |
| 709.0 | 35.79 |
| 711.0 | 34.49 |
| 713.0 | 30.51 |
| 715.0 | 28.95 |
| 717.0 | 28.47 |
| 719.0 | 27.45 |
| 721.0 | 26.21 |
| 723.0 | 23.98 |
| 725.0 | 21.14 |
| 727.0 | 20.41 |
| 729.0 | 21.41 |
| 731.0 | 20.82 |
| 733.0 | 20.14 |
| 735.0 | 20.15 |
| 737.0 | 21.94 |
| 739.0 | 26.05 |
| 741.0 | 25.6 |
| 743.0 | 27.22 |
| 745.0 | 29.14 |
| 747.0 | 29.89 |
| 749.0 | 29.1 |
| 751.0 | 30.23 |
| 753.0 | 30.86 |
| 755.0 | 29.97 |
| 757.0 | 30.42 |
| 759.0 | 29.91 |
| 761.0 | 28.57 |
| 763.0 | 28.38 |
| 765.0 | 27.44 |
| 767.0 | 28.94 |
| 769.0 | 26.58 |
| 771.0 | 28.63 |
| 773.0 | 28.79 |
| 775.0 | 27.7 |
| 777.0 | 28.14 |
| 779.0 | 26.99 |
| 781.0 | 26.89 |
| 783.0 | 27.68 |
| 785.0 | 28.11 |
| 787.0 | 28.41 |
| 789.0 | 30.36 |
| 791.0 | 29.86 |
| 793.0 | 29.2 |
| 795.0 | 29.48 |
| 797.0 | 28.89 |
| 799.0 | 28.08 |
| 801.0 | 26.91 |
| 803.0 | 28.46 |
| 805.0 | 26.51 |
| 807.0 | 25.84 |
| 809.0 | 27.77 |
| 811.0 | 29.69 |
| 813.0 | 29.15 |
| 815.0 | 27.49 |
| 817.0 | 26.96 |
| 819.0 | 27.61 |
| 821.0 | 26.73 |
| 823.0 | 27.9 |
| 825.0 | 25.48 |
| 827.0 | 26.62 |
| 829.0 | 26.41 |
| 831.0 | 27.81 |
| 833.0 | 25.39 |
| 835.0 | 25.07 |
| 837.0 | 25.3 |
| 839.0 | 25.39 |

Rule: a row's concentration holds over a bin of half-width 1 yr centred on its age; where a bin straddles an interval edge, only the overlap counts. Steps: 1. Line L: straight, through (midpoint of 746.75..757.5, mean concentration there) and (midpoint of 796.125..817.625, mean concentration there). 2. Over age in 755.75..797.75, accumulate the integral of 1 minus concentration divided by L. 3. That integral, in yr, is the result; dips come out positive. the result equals 0.7 yr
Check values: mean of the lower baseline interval 30.1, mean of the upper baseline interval 27.8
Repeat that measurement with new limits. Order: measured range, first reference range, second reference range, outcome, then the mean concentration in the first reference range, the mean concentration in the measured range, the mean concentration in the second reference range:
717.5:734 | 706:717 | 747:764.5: 4.5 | 32.2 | 22.9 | 29.6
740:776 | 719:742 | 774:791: -4.5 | 22.7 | 28.7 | 28.1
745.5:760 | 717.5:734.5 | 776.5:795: -2.7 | 22.8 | 30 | 28.5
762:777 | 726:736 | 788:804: -1.5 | 20.6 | 28.1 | 28.9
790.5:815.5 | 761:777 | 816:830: -0.9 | 28.1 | 28.2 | 26.8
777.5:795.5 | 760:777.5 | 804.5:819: -0.4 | 28.1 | 28.5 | 27.7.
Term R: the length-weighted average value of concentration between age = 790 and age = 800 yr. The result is 29.1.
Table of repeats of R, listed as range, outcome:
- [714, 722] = 27.8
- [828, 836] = 26.2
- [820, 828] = 26.7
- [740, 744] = 26.4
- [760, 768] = 28.3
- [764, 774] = 28.1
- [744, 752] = 29.6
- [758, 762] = 29.2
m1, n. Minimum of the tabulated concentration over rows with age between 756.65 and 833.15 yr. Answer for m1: 25.39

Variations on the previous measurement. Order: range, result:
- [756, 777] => 26.58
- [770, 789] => 26.89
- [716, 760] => 20.14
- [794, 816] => 25.84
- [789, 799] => 28.08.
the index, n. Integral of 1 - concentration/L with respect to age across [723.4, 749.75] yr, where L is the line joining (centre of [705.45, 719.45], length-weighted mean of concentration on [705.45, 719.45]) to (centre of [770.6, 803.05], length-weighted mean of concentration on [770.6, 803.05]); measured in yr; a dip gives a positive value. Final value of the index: 5.6 yr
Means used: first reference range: 31.6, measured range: 24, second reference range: 28.4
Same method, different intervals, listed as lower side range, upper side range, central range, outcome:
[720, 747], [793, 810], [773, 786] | -0.6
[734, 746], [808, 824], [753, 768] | -2.0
